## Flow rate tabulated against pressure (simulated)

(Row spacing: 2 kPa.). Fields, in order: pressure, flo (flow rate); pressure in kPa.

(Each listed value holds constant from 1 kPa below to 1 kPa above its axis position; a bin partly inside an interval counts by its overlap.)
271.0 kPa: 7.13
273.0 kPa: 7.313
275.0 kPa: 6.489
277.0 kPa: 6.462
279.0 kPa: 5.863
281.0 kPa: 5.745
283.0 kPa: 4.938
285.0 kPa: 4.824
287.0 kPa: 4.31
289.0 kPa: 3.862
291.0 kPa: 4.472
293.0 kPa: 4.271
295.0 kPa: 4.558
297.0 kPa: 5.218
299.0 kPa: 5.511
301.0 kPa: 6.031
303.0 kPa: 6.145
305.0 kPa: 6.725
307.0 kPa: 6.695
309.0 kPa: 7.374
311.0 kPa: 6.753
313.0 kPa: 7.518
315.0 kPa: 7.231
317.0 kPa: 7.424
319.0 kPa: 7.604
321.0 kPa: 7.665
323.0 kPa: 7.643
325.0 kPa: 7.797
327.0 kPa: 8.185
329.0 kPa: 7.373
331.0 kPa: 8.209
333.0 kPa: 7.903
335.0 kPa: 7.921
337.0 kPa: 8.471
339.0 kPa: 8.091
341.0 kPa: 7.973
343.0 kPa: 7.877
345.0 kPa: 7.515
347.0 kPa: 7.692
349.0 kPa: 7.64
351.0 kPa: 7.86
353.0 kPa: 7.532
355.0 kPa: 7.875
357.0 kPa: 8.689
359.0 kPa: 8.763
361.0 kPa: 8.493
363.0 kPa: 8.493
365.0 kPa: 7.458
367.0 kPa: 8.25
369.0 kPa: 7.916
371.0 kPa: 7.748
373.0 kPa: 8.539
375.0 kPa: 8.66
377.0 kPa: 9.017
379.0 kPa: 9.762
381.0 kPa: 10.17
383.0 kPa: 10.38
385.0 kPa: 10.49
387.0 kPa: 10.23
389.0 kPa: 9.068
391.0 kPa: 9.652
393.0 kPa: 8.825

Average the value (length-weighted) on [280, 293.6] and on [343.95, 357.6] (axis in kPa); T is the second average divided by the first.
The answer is 1.68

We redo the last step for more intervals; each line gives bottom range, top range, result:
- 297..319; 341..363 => 1.19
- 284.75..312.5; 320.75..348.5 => 1.42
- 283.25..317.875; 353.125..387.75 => 1.52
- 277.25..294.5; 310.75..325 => 1.54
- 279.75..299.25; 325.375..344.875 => 1.68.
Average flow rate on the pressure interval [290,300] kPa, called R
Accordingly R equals 4.81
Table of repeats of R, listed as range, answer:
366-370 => 8.08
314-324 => 7.51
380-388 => 10.3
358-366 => 8.3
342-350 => 7.68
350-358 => 7.99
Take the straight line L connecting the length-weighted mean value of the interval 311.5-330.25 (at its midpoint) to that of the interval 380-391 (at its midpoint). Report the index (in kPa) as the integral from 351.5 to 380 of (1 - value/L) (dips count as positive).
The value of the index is 2.83 kPa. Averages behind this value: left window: 7.59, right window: 10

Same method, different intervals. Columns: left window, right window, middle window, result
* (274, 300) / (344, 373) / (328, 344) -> -1.98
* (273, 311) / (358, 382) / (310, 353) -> -3.76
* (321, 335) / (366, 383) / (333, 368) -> 1.25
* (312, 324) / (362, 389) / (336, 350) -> 0.46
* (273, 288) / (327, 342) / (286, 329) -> 3.34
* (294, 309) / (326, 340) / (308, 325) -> -1.22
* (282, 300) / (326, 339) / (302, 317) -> -1.94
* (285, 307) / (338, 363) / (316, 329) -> -2.26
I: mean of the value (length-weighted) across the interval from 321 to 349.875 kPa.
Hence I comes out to 7.87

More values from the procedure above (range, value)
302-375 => 7.76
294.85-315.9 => 6.41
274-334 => 6.36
